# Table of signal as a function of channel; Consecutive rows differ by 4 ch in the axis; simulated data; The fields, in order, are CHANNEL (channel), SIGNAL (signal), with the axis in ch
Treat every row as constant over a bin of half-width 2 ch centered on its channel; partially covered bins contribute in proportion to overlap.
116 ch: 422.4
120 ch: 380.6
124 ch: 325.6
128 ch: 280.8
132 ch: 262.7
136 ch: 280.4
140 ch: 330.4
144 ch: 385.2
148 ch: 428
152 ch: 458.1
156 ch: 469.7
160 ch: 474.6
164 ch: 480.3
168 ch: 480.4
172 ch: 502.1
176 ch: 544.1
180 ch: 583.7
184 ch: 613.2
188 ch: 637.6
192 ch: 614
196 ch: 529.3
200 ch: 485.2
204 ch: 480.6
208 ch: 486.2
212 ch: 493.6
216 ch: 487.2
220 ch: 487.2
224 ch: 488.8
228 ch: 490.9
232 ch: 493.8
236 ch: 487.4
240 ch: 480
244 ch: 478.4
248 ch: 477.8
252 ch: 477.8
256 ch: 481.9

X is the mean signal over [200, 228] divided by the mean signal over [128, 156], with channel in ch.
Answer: 1.4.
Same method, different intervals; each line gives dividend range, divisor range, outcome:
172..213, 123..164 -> 1.45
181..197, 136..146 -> 1.76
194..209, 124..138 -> 1.76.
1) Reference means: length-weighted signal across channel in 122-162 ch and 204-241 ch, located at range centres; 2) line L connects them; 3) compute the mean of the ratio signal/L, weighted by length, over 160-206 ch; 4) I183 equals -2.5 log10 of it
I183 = -0.24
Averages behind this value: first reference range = 370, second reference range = 488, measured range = 538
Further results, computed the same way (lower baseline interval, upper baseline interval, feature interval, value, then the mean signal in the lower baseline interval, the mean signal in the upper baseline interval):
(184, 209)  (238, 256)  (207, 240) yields 0.05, 547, 479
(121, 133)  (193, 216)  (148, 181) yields -0.23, 300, 499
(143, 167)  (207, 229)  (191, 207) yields -0.09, 453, 489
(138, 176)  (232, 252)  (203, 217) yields -0.04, 451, 482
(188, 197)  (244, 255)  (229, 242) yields 0.04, 591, 478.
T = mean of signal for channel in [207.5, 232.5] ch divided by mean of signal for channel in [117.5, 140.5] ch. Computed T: 1.57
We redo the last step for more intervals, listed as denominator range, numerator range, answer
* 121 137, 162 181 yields 1.75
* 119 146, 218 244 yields 1.53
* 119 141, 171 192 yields 1.91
